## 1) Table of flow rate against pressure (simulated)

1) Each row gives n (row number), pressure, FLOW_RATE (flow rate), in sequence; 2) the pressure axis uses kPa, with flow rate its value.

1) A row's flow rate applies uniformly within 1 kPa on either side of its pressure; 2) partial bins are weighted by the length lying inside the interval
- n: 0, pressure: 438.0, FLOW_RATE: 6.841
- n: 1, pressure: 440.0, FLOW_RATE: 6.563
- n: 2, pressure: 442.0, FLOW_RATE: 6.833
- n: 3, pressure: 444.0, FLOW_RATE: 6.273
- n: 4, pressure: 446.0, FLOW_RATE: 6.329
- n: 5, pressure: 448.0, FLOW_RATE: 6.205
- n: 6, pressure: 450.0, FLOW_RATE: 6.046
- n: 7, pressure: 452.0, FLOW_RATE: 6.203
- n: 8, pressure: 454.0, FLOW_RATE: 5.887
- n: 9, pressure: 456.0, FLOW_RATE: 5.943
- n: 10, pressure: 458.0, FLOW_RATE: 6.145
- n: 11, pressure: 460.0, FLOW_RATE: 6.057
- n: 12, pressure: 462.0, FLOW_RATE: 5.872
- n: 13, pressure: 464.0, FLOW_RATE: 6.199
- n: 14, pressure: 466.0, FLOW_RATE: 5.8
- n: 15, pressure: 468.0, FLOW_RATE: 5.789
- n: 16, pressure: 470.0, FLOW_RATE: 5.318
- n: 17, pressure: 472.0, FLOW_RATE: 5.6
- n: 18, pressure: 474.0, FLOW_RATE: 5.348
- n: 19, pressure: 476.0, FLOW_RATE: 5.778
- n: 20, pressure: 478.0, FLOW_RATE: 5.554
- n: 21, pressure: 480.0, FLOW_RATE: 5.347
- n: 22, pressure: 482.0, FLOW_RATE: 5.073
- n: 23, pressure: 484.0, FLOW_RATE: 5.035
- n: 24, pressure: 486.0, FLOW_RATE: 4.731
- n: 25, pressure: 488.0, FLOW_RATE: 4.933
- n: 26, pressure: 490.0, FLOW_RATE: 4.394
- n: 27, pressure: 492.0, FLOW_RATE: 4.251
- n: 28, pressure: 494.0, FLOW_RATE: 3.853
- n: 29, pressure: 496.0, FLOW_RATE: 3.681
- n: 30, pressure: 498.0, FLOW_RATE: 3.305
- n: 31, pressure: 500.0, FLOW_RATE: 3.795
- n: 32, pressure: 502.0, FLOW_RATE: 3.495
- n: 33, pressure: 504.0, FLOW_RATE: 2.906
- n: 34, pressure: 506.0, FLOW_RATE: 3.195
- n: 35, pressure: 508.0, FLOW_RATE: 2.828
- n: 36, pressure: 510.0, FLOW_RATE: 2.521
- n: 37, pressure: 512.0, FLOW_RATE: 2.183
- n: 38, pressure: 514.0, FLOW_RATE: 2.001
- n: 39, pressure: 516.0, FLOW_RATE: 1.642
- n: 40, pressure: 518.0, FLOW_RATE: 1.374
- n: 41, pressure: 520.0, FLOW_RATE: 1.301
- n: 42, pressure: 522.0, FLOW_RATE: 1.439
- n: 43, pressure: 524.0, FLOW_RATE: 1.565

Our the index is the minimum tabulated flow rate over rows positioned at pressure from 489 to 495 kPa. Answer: 3.853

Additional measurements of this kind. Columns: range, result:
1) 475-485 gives 5.035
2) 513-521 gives 1.301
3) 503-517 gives 1.642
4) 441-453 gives 6.046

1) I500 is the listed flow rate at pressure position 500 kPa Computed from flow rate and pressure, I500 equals 3.795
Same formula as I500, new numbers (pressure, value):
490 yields 4.394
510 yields 2.521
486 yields 4.731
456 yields 5.943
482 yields 5.073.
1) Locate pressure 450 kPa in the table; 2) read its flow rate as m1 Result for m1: 6.046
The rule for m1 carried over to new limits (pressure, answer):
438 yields 6.841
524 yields 1.565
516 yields 1.642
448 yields 6.205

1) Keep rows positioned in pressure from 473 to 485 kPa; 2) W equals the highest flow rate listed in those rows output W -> 5.778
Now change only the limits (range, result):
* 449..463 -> 6.203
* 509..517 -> 2.521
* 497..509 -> 3.795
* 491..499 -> 4.251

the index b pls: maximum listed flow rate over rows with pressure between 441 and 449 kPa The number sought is 6.833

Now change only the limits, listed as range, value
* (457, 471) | 6.199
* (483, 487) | 5.035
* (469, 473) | 5.6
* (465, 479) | 5.8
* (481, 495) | 5.073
